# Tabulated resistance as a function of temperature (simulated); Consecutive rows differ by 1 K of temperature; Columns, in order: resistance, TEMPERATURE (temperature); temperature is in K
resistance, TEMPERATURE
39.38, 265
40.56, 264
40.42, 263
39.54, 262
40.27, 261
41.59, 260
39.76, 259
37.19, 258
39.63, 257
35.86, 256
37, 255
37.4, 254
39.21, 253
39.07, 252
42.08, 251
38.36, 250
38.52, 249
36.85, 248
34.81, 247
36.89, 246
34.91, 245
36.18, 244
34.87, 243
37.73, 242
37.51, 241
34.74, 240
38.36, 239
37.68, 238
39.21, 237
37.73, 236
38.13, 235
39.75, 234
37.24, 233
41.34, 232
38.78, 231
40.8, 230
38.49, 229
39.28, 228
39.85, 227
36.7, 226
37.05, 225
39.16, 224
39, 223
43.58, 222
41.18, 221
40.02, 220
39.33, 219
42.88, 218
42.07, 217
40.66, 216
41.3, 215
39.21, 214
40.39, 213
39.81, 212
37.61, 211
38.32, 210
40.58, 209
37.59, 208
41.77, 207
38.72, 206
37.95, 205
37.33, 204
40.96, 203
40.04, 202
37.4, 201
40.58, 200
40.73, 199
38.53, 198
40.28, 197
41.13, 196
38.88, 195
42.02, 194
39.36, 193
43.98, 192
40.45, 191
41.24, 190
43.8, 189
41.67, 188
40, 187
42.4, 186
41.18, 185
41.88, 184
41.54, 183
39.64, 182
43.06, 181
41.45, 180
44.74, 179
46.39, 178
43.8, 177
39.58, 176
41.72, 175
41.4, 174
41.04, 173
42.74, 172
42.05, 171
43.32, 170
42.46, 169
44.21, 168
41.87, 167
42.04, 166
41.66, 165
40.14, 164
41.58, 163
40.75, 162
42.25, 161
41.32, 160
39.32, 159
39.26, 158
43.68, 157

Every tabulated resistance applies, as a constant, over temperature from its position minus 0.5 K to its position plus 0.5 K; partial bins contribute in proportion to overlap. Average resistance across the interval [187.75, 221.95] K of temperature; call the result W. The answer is 40.3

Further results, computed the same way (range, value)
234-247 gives 37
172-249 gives 39.8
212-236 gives 39.8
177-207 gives 41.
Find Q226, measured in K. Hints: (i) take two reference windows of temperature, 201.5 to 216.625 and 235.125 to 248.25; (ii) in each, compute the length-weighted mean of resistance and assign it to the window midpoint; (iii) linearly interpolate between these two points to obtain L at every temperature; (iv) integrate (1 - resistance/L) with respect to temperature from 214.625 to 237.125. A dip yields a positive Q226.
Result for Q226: -1.0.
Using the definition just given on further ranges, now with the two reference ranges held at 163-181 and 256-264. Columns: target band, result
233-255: 1.37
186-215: 0.98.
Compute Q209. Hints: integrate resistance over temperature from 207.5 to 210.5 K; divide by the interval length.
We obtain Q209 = 38.8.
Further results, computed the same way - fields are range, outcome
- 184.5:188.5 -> 41.3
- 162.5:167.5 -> 41.5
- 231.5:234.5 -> 39.4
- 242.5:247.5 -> 35.5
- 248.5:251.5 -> 39.7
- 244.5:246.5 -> 35.9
